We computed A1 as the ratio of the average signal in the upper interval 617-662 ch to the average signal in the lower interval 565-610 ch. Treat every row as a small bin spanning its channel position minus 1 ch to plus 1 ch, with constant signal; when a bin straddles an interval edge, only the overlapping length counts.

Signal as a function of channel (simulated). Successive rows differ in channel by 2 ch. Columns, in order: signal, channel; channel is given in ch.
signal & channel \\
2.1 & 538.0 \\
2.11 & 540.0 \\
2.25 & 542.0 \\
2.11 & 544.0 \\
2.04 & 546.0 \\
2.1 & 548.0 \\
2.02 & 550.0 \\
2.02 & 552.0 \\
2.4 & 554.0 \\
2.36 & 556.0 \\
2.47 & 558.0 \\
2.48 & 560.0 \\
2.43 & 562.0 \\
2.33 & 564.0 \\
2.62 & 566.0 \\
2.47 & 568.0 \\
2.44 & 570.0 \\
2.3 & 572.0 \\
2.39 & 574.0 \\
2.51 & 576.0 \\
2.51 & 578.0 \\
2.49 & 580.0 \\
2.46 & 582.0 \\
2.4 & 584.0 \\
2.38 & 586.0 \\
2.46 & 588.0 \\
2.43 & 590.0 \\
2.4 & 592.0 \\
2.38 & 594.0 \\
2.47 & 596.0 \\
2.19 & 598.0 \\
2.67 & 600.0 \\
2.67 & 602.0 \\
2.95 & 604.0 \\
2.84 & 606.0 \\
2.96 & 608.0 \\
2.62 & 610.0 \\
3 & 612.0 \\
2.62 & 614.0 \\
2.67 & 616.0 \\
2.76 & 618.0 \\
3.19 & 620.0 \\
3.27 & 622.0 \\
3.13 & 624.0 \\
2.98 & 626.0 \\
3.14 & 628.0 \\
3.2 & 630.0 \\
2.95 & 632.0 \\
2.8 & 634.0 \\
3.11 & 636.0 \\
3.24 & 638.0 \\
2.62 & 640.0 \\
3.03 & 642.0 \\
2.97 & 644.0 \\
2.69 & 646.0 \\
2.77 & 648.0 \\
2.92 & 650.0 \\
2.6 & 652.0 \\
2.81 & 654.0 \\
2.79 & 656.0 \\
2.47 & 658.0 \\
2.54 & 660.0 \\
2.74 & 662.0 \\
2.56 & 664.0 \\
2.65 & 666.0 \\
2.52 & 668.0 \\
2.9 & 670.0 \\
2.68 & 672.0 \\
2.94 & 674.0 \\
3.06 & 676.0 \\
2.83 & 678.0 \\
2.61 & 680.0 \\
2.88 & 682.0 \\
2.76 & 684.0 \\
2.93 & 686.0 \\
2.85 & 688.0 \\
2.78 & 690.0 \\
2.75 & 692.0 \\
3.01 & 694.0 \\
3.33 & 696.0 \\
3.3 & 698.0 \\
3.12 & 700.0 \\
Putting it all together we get 1.15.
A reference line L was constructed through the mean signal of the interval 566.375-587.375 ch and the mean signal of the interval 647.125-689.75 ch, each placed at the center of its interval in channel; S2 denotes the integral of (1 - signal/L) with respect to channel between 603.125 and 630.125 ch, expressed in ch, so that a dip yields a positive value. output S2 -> -3.8 ch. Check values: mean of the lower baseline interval 2.44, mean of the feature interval 2.94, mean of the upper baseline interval 2.75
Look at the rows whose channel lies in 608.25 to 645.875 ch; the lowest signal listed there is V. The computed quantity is 2.62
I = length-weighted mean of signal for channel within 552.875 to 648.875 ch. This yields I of 2.68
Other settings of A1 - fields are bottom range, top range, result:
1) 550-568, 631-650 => 1.23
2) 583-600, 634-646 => 1.23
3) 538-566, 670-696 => 1.27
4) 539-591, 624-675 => 1.21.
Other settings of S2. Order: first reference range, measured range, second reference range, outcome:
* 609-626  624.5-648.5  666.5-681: -0.8 ch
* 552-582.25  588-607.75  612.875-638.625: 1.2 ch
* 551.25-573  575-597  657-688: 0.2 ch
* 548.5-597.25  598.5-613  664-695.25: -1.6 ch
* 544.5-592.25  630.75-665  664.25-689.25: -1.6 ch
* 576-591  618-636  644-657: -2.7 ch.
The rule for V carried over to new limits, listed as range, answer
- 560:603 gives 2.19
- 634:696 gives 2.47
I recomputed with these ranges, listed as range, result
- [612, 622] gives 2.88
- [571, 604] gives 2.46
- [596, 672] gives 2.82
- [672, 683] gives 2.85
